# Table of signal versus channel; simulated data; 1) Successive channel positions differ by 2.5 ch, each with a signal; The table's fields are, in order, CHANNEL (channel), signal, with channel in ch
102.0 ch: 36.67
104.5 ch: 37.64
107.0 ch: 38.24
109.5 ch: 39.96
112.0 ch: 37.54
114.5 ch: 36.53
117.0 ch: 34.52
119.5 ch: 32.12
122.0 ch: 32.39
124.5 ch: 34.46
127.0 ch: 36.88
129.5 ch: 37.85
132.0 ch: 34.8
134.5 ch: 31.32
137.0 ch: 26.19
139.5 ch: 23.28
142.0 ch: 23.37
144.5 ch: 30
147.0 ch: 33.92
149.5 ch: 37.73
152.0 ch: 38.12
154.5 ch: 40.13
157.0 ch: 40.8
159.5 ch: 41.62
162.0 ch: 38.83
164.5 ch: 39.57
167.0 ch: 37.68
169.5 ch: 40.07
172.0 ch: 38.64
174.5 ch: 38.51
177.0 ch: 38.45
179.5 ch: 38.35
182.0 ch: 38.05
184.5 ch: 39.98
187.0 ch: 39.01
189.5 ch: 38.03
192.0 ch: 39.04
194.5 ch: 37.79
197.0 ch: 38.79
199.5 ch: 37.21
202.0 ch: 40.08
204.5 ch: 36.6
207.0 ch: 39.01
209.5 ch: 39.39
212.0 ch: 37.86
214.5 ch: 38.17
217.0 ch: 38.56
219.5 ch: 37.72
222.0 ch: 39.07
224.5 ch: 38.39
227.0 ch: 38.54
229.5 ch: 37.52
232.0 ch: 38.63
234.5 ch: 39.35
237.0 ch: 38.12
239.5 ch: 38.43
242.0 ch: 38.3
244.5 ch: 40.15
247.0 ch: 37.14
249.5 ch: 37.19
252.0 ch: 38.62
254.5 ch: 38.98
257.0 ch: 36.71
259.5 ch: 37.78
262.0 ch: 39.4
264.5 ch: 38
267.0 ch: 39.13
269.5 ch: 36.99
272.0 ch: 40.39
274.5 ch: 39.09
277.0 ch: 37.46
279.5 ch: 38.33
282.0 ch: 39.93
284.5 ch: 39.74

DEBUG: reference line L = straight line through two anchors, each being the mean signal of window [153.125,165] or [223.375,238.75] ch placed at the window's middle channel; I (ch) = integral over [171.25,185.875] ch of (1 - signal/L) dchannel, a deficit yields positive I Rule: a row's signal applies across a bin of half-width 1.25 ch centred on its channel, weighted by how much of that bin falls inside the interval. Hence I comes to 0.4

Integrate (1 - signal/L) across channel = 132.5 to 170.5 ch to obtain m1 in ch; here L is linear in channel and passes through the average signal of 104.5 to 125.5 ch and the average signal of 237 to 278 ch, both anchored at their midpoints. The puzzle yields 1.8 ch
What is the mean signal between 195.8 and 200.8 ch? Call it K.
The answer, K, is 38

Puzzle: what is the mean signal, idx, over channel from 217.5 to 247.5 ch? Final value 38.5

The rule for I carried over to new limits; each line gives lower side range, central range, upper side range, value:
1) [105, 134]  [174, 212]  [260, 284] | -1.3 ch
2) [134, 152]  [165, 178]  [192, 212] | -1.8 ch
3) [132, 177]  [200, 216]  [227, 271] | -0.6 ch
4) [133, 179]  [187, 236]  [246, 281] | -2.0 ch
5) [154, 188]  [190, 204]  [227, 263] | 0.2 ch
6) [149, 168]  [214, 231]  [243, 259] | 0.1 ch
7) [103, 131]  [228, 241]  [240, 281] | -0.2 ch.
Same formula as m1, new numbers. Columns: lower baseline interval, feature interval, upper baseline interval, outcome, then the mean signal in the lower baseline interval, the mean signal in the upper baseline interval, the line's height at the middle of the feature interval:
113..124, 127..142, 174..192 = 1.9 ch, 34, 38.7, 35.2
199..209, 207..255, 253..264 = -0.2 ch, 38.4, 38.2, 38.3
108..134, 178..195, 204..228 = -0.5 ch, 35.6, 38.4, 37.5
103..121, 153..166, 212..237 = -1.0 ch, 36.6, 38.4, 37.4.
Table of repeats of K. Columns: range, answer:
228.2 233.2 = 38.1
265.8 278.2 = 38.6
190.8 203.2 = 38.6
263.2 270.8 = 38.1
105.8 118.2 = 37.4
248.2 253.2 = 37.9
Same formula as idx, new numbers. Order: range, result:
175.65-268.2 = 38.4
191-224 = 38.4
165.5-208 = 38.5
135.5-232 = 37.2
